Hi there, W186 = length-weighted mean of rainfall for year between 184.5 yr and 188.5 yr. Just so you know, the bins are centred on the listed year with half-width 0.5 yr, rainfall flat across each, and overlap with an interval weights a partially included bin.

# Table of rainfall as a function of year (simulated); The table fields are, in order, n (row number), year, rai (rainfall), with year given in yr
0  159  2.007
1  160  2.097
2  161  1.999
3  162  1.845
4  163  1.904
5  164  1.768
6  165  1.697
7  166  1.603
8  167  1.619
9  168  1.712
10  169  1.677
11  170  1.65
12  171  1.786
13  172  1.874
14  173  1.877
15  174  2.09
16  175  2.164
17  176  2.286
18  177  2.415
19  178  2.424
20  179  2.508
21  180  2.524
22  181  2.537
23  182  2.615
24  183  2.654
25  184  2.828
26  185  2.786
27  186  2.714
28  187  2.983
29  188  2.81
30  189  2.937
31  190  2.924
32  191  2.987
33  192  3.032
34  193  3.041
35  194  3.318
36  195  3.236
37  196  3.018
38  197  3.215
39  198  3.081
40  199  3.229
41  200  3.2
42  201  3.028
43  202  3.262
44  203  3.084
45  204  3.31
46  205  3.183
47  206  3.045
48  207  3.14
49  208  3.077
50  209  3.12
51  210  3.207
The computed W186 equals 2.82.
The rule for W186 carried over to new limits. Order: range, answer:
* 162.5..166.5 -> 1.74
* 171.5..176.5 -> 2.06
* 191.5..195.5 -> 3.16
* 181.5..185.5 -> 2.72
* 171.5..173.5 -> 1.88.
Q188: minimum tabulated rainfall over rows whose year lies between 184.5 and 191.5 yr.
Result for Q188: 2.714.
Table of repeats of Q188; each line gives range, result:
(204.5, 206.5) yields 3.045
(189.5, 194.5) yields 2.924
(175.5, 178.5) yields 2.286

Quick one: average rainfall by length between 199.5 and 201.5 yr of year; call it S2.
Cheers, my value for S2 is 3.11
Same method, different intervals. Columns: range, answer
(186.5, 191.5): 2.93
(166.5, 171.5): 1.69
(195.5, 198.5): 3.1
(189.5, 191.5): 2.96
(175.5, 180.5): 2.43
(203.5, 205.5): 3.25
